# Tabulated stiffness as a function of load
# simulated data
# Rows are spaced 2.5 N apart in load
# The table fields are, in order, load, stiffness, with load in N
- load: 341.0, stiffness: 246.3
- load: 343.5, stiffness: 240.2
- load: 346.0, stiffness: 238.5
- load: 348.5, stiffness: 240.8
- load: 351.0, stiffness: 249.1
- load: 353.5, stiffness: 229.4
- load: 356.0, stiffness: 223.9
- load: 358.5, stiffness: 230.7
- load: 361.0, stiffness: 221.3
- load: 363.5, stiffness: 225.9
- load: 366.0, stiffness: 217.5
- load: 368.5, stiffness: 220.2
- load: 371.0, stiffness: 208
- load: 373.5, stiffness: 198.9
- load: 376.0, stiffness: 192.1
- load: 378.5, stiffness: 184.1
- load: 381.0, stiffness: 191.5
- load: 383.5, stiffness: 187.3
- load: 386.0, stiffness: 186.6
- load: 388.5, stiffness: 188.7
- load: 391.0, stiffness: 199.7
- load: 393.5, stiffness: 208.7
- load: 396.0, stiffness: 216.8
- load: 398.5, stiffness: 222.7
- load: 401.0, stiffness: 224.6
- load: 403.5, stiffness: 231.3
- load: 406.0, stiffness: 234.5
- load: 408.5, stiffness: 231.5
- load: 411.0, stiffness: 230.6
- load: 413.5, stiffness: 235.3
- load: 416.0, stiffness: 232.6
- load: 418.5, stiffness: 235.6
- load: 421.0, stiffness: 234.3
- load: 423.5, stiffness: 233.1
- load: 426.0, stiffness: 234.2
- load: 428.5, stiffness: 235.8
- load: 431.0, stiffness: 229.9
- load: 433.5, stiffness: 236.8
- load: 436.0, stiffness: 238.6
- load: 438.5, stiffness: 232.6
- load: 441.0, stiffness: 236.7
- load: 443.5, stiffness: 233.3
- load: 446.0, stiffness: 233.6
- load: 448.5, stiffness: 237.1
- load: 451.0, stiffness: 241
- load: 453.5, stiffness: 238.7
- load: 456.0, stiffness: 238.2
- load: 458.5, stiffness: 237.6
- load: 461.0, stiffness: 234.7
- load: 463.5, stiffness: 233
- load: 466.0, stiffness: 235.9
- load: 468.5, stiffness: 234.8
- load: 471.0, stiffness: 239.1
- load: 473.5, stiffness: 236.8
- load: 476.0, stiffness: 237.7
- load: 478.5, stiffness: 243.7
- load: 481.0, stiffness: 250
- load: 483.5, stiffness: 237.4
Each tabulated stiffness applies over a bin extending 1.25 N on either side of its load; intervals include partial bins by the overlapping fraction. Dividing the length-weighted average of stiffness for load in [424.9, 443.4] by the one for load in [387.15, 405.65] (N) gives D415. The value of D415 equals 1.1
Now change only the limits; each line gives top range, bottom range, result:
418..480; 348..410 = 1.10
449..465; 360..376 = 1.11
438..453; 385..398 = 1.17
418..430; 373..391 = 1.23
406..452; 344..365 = 1.01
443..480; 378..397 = 1.21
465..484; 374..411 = 1.15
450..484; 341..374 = 1.05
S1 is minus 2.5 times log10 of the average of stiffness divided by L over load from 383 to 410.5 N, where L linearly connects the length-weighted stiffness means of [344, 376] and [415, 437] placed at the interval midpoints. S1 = 0.08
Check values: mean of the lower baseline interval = 224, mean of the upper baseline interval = 235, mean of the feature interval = 213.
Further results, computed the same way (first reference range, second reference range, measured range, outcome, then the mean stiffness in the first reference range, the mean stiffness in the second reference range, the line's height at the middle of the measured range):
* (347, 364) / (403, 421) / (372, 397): 0.19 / 232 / 233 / 233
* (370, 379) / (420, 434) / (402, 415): -0.06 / 196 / 234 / 221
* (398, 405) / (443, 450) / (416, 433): -0.01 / 227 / 235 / 231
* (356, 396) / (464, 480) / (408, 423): -0.07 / 205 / 238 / 219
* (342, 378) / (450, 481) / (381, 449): 0.03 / 223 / 238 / 231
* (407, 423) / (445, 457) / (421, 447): 0.01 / 233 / 238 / 236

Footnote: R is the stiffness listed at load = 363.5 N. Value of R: 225.9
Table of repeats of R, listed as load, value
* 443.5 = 233.3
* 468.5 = 234.8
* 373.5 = 198.9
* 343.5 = 240.2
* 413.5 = 235.3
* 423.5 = 233.1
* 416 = 232.6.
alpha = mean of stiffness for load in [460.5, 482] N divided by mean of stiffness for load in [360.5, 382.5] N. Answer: 1.16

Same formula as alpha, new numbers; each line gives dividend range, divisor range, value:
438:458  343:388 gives 1.10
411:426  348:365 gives 1.01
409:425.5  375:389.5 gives 1.24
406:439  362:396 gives 1.16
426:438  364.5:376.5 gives 1.13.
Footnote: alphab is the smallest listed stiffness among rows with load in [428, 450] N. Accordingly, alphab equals 229.9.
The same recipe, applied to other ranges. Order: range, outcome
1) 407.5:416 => 230.6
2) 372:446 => 184.1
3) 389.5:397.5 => 199.7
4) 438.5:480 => 232.6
